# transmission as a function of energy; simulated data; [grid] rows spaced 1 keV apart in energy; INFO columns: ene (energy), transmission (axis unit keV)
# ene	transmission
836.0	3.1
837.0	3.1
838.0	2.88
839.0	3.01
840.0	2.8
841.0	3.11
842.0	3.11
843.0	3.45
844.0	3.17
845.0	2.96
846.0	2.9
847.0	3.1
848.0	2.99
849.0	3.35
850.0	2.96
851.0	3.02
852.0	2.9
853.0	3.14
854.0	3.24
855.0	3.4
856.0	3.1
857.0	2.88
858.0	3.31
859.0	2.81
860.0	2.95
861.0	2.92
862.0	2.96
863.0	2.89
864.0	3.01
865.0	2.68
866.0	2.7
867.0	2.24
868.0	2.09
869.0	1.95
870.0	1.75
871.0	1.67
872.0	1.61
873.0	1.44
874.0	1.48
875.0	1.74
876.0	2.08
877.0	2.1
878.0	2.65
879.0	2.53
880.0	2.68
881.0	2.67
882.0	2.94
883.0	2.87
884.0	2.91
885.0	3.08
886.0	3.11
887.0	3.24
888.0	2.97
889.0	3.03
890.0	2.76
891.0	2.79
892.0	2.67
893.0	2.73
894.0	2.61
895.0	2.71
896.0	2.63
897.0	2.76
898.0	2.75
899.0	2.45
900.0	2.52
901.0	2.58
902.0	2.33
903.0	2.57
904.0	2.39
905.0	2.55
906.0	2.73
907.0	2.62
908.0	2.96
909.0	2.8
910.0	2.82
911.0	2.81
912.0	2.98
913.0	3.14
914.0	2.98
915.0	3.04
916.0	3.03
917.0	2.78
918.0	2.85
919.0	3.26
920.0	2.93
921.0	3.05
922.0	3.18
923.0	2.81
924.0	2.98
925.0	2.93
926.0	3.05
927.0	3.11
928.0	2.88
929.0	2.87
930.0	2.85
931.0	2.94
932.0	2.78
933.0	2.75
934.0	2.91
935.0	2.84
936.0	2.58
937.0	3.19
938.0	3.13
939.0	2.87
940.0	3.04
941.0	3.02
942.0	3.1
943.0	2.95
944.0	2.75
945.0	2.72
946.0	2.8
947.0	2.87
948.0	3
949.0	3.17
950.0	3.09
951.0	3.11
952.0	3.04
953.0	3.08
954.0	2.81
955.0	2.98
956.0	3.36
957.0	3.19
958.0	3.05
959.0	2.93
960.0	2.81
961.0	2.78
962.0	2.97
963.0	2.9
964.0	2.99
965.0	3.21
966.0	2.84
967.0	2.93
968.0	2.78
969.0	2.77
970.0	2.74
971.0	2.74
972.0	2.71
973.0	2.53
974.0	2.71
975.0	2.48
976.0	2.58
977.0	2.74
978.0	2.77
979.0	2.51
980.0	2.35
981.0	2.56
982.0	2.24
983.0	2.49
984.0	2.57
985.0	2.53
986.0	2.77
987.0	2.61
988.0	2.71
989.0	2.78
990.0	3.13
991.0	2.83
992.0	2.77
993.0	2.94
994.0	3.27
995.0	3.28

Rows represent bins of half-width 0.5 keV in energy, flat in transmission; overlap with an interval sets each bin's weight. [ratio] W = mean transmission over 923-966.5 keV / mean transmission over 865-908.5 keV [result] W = 1.2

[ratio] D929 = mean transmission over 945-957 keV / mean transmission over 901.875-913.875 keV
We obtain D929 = 1.1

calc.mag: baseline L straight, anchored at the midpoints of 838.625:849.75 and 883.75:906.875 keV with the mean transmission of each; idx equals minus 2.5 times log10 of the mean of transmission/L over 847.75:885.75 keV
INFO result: 0.12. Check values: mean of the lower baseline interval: 3.08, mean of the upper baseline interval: 2.73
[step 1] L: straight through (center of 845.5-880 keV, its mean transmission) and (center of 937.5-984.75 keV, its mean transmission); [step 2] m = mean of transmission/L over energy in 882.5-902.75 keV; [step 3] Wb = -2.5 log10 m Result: -0.04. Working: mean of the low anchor 2.61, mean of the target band 2.77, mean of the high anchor 2.84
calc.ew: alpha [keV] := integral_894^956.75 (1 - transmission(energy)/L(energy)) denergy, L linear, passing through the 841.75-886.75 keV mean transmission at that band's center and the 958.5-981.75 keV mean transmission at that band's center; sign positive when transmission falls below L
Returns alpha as -3.5 keV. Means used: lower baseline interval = 2.7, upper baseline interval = 2.75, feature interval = 2.88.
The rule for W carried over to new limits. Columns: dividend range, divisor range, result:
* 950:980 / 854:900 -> 1.09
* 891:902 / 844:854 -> 0.86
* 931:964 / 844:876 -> 1.12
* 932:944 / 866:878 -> 1.54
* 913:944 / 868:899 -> 1.19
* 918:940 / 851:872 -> 1.09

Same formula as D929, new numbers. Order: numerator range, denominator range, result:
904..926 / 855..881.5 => 1.19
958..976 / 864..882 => 1.30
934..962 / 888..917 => 1.08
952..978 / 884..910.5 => 1.05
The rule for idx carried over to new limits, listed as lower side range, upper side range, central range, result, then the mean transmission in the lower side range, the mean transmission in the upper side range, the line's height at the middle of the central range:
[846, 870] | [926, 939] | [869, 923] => 0.10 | 2.87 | 2.91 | 2.89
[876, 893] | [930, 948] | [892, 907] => 0.09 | 2.79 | 2.9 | 2.82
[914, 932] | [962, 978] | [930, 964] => -0.03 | 2.97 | 2.78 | 2.87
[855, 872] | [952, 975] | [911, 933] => -0.07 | 2.61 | 2.89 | 2.78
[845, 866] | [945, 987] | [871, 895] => 0.17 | 3.02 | 2.81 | 2.97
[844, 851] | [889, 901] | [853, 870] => 0.06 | 3.05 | 2.68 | 2.94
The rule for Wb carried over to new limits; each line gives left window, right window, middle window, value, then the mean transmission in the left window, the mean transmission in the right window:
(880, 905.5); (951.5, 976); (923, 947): -0.03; 2.74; 2.88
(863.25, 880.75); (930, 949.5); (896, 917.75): -0.08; 2.16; 2.91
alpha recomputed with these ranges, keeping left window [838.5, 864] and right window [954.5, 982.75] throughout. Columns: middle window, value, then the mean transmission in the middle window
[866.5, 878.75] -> 4.5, 1.91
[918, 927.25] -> -0.4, 3.02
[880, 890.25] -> 0.1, 2.95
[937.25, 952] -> -0.7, 2.98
